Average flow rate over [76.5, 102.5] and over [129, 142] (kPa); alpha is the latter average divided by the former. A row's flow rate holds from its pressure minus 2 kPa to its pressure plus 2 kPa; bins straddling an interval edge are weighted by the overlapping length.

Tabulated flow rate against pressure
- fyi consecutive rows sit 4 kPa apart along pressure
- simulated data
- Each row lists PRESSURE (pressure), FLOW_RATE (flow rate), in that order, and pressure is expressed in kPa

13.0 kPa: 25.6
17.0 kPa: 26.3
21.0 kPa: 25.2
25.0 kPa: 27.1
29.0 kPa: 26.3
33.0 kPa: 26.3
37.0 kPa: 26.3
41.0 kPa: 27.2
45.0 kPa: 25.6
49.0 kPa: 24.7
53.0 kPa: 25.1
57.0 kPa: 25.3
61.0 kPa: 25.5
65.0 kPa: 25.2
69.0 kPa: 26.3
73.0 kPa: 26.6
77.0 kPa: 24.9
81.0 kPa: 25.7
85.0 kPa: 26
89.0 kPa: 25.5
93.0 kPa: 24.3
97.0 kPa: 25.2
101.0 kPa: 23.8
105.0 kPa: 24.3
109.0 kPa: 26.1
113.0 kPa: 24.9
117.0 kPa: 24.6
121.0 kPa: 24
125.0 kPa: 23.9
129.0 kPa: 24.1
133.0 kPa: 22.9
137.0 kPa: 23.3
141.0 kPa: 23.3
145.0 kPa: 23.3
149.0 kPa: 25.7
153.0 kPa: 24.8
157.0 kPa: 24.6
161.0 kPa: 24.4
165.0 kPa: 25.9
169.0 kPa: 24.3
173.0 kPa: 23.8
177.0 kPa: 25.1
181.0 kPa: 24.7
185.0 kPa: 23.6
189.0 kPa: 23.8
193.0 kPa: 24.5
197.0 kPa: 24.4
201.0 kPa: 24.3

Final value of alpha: 0.93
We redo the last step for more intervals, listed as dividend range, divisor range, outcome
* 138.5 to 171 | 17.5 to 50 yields 0.94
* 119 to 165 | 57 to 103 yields 0.95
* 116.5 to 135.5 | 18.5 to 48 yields 0.91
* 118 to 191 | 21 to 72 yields 0.93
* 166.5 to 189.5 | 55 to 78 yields 0.95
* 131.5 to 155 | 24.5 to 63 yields 0.92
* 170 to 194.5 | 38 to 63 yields 0.95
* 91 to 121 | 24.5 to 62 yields 0.95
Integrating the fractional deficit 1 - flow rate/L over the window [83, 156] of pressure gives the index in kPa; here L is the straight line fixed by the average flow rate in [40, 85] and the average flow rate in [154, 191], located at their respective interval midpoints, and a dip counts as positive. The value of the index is 1.7 kPa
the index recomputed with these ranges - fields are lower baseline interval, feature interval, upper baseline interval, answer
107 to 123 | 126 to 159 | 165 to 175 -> 0.89 kPa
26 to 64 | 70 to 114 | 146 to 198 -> 0.21 kPa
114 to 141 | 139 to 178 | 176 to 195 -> -0.71 kPa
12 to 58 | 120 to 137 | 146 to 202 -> 0.91 kPa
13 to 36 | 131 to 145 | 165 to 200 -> 0.95 kPa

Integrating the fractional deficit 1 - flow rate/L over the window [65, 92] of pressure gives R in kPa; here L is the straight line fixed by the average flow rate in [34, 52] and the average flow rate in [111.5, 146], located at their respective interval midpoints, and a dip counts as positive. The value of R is -0.73 kPa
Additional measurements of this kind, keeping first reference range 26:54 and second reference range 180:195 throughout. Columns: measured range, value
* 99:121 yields 0.4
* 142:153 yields 0.1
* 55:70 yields 0.1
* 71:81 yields -0.1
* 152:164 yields -0.1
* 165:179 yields -0.2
